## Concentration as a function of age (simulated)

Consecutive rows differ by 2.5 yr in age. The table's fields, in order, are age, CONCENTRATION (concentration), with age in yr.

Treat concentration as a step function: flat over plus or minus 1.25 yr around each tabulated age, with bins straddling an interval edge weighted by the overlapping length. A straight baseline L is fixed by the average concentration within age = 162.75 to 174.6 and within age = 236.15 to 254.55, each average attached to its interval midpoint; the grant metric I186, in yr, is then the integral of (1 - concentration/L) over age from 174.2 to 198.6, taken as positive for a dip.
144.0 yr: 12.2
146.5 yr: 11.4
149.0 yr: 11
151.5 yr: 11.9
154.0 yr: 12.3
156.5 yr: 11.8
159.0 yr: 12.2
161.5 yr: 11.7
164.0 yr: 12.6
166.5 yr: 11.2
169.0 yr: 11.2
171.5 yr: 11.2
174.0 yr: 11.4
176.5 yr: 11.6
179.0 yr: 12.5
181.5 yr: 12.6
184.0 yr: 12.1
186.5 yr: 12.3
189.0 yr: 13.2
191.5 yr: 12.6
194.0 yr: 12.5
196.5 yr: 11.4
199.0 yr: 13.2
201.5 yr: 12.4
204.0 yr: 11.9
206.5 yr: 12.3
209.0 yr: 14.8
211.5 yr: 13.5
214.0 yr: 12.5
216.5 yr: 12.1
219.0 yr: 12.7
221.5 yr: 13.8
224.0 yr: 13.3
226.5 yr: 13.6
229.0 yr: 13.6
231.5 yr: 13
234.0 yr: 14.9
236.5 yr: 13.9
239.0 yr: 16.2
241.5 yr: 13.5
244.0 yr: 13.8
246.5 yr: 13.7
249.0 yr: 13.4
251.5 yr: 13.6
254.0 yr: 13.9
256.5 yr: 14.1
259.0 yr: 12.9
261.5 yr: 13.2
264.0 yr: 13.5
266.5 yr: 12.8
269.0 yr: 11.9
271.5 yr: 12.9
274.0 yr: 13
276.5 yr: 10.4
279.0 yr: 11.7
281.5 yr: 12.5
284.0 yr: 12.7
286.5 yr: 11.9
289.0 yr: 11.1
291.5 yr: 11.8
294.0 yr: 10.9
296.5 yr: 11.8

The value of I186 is -0.41 yr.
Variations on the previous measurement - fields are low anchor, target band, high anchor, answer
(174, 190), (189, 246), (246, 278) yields -2.9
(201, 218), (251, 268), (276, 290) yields -1.8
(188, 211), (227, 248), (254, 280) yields -2.2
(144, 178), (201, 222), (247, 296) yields -1.4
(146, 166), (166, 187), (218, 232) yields 0.9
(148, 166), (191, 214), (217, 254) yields 0.5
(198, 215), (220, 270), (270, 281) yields -4.8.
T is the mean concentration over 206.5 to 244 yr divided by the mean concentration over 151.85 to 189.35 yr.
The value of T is 1.1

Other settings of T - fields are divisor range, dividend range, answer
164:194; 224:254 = 1.15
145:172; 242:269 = 1.15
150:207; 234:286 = 1.09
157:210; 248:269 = 1.09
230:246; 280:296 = 0.83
